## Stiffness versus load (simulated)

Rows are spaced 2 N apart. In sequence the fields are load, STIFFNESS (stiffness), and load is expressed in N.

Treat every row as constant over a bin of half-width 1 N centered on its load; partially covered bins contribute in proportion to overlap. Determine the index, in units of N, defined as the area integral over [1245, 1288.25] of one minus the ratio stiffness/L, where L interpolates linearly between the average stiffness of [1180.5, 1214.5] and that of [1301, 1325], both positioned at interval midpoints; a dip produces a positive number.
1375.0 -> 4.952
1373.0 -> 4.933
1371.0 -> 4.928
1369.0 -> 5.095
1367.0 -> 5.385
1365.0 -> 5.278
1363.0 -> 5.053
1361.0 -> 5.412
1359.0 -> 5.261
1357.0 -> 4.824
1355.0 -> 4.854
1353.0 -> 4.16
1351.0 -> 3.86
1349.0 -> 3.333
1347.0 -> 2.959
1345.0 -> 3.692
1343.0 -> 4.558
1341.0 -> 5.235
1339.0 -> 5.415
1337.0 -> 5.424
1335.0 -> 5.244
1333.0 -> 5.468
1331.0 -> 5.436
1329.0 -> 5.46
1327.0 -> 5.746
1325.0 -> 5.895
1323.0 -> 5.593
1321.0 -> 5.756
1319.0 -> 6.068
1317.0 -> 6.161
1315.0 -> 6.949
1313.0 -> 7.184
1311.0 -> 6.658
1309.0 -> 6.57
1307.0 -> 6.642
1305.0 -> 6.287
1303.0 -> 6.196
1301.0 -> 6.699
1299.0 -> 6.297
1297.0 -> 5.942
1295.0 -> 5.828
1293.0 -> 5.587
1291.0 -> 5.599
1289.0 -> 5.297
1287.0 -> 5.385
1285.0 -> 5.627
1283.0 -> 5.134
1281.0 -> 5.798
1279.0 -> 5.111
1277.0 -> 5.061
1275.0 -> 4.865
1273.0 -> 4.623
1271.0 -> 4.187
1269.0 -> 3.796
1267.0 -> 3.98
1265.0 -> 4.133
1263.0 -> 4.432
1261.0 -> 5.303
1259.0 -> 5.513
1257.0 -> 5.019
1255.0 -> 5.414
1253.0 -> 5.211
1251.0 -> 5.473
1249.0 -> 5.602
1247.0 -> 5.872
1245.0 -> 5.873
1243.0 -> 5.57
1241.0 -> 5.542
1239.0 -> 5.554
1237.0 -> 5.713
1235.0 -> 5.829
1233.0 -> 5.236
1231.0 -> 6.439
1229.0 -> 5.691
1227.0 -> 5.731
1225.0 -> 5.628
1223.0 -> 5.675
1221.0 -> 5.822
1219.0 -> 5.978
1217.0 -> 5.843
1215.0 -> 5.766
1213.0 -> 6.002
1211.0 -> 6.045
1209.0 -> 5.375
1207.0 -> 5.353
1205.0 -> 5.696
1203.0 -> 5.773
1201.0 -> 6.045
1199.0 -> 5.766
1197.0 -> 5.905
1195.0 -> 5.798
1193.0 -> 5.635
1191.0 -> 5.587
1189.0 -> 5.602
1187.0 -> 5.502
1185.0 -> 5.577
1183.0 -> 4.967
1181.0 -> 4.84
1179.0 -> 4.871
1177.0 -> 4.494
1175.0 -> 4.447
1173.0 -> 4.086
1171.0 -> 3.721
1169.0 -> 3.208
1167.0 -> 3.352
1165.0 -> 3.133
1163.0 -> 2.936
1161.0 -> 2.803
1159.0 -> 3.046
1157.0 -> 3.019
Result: 7.3 N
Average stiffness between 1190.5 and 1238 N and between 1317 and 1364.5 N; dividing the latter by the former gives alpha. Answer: 0.87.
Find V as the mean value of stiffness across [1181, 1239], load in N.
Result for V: 5.7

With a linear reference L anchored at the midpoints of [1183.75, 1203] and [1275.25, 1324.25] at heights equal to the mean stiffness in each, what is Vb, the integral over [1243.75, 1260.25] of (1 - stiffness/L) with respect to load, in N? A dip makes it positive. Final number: 1.0 N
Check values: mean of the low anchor 5.71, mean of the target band 5.5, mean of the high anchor 5.96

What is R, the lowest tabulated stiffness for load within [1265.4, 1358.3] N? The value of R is 2.959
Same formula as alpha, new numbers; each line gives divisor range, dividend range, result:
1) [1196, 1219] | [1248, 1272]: 0.84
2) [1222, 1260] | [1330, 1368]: 0.85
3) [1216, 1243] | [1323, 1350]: 0.86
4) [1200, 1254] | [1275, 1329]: 1.04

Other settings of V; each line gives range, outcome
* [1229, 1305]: 5.39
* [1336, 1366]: 4.62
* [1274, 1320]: 5.95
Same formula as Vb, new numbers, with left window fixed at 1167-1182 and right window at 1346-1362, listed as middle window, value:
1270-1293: -4.9 N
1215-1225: -3.8 N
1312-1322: -4.9 N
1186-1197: -3.8 N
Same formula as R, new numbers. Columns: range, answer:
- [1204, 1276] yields 3.796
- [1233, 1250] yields 5.236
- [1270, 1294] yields 4.187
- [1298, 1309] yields 6.196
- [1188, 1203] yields 5.587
